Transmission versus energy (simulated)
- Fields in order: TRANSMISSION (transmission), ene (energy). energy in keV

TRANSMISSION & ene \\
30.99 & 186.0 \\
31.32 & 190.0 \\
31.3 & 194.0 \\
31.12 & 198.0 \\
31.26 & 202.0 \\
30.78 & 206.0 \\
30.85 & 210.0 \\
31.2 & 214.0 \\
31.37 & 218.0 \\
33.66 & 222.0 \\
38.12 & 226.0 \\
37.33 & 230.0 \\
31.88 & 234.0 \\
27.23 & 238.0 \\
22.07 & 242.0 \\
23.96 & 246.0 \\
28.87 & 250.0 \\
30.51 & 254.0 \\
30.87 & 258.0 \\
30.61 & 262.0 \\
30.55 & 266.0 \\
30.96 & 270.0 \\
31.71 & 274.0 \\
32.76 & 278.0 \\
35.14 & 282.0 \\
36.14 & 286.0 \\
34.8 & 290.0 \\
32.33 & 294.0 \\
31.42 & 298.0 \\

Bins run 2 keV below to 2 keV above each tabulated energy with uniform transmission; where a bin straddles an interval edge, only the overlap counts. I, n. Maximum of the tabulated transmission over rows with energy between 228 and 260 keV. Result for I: 37.33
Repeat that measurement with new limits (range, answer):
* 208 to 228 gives 38.12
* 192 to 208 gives 31.3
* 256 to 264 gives 30.87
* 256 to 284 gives 35.14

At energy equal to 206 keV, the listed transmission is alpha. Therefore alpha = 30.78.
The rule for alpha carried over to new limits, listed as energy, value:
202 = 31.26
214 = 31.2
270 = 30.96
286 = 36.14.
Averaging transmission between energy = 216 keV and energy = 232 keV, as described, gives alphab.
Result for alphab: 35.1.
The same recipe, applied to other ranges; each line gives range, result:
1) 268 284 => 32.6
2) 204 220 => 31.1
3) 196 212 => 31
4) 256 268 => 30.7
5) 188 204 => 31.3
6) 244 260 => 28.6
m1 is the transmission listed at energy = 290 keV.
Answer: 34.8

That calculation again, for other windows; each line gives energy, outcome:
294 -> 32.33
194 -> 31.3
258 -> 30.87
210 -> 30.85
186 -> 30.99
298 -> 31.42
